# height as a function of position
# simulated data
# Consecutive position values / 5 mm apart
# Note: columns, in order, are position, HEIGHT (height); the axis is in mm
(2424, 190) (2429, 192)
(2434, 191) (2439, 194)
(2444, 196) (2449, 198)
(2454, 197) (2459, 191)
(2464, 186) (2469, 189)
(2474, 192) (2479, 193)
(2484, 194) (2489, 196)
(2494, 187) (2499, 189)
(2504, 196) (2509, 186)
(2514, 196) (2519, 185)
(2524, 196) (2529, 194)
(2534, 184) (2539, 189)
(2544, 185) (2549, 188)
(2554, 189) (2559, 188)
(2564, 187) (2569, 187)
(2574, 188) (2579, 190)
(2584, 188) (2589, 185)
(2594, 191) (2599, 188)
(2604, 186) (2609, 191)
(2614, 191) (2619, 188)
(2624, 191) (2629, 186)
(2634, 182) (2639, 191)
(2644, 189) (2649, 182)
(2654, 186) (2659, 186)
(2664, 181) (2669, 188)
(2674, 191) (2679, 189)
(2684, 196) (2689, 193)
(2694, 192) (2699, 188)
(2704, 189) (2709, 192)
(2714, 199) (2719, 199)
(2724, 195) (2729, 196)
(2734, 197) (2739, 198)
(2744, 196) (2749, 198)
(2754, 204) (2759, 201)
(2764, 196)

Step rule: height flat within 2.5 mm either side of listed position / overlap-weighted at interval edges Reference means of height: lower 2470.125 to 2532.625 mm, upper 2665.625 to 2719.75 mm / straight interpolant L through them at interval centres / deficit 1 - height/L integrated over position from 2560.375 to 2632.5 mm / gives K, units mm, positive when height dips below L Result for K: 1.4 mm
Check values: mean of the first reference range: 192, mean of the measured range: 188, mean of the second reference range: 192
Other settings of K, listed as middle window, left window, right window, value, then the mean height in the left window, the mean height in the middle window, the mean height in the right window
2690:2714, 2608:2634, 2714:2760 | 0.5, 189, 191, 198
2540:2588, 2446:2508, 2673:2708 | 1.0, 192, 188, 191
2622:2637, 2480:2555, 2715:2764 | 0.6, 190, 186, 198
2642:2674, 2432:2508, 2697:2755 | 1.5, 192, 186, 196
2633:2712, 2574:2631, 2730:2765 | 2.0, 189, 189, 199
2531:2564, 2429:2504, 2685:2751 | 1.0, 192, 187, 195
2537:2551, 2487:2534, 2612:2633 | 0.2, 191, 187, 188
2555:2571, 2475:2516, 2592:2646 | 0.2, 192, 188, 189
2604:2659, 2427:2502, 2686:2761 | 2.0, 192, 188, 196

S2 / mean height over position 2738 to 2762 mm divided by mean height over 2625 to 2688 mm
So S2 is 1.06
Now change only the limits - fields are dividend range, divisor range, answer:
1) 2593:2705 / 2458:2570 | 0.99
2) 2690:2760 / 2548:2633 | 1.04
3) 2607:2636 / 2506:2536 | 0.99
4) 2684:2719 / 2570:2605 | 1.03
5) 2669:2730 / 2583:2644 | 1.03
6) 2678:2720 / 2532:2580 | 1.03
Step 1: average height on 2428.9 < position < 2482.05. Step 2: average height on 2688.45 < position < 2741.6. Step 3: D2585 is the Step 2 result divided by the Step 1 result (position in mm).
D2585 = 1.01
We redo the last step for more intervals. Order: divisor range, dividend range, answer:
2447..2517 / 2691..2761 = 1.02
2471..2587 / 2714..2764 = 1.04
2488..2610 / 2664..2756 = 1.03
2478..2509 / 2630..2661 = 0.97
